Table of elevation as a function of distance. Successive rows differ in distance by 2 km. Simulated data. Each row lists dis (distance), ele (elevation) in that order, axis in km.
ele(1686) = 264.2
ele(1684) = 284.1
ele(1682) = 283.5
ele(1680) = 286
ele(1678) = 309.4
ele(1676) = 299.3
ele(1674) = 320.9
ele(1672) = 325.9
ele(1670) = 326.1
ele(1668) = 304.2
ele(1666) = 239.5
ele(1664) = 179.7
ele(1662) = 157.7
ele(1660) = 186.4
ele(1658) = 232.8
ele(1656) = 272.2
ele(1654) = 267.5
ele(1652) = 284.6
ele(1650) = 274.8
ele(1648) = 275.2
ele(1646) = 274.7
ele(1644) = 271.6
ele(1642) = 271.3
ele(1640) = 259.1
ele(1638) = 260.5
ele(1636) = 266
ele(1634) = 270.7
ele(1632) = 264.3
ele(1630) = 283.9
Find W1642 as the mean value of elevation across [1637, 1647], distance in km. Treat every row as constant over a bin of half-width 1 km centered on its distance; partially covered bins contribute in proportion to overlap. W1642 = 267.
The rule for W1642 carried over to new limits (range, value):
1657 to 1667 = 199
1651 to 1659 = 264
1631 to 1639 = 265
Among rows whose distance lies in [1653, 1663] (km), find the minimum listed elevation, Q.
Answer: 157.7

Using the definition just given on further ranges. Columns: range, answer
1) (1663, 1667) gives 179.7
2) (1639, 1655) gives 259.1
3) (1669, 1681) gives 286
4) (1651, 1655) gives 267.5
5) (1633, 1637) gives 266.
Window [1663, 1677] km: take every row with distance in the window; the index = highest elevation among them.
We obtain 326.1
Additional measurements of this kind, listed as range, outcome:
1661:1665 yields 179.7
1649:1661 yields 284.6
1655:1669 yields 304.2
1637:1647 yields 274.7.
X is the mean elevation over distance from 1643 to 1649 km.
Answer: 274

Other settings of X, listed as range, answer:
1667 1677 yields 315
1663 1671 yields 262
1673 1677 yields 310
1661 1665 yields 169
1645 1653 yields 277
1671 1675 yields 323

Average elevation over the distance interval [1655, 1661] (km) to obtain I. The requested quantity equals 230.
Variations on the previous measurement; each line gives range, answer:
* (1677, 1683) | 293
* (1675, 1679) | 304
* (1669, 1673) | 326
